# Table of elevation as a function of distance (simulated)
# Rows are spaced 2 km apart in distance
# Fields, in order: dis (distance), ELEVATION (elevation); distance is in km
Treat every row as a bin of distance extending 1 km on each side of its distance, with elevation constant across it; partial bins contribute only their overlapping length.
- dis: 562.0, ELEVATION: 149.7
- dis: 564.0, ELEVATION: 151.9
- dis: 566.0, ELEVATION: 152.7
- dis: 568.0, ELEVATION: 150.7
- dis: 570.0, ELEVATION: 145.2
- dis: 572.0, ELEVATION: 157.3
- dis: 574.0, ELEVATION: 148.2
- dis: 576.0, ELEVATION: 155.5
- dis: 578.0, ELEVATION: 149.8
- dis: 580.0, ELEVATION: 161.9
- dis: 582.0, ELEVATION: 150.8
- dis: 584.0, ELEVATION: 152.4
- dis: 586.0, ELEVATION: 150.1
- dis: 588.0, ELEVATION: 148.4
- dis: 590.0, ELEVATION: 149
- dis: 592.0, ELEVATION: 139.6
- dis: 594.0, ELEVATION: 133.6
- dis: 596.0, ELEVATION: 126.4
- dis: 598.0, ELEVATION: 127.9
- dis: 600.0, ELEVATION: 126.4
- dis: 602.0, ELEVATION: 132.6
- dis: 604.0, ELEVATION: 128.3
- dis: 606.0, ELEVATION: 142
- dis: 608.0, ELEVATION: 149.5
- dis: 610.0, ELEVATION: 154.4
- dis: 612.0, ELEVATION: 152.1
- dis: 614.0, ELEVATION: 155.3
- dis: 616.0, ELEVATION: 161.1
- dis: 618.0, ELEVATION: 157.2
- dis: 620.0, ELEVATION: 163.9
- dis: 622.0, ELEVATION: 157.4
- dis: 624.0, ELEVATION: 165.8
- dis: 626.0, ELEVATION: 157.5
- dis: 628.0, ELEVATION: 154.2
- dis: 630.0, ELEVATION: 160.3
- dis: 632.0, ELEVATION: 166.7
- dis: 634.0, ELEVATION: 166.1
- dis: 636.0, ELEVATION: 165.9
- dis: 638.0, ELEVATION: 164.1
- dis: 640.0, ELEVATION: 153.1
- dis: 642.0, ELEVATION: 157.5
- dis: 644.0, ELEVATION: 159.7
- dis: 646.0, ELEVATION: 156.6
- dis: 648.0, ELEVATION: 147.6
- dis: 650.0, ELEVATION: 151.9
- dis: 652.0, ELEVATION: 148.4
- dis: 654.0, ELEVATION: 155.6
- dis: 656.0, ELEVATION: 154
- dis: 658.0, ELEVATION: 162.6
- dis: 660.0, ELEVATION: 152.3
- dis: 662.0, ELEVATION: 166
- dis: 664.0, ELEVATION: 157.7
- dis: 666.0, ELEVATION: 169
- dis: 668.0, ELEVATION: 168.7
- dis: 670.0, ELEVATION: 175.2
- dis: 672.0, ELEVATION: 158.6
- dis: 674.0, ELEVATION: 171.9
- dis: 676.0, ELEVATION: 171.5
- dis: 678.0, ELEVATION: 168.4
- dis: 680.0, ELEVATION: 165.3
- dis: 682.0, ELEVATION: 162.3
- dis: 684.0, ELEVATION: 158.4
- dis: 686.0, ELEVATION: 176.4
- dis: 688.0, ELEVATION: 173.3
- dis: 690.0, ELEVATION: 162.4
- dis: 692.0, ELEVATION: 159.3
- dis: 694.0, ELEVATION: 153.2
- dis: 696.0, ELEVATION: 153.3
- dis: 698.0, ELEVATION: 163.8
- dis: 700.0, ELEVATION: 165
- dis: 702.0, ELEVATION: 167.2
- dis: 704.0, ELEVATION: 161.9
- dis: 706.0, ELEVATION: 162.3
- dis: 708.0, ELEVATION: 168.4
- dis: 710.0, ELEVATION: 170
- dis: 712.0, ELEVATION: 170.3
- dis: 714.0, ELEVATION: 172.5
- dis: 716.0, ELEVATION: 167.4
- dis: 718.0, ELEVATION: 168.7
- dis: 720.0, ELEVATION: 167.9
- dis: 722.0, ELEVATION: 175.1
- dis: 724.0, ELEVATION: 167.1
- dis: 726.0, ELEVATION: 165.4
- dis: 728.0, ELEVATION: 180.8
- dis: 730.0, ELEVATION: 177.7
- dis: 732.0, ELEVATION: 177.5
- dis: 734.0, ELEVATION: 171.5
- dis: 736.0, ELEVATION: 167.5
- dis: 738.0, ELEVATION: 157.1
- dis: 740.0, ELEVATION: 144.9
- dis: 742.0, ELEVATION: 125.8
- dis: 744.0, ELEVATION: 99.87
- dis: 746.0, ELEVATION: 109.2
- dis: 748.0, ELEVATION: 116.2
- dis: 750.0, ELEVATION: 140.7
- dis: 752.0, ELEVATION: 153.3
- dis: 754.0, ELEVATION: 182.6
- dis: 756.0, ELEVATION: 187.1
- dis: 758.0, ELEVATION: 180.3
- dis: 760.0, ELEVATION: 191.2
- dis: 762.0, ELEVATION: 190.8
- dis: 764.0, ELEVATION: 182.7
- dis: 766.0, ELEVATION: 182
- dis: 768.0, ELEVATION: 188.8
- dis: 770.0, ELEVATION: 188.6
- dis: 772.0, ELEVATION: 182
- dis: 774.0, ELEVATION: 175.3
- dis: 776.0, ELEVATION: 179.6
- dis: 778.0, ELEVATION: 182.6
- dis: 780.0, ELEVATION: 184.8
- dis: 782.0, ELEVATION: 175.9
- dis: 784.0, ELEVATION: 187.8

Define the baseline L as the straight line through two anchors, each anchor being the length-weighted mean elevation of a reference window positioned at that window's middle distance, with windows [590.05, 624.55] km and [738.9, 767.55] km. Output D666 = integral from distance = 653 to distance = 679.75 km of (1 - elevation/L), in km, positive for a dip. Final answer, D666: -2.5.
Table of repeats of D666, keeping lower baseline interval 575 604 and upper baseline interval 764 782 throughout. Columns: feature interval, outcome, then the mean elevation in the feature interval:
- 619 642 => -1.46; 161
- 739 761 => 3.65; 148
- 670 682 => -0.44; 167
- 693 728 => 0.56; 166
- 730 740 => 0.42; 167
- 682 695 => 0.03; 164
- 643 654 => 0.17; 153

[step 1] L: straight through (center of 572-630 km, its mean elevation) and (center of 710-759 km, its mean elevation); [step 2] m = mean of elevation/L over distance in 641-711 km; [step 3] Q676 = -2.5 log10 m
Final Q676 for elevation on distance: -0.050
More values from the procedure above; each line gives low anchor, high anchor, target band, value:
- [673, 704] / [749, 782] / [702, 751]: 0.09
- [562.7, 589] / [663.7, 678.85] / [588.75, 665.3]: 0.06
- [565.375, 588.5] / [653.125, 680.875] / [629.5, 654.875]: 0.02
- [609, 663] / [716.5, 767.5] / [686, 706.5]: -0.01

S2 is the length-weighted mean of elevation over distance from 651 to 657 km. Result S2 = 153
